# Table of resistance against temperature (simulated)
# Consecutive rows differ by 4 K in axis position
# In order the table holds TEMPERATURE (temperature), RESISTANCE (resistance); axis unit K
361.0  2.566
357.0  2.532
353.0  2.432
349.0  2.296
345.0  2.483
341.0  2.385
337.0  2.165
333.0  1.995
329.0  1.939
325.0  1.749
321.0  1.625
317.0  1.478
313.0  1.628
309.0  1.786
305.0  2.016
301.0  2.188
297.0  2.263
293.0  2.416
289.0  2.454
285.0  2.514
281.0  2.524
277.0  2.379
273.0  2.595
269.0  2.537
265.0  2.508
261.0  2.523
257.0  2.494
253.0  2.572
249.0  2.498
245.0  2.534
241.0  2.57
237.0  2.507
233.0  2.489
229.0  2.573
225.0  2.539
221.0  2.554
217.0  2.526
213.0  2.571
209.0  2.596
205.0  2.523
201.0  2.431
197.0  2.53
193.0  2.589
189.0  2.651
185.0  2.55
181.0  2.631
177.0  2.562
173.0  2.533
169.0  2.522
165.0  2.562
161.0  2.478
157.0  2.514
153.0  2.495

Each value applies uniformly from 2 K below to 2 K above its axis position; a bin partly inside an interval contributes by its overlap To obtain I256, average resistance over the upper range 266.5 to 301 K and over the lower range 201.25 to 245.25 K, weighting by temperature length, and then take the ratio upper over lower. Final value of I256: 0.96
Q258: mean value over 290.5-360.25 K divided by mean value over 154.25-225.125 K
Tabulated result 0.82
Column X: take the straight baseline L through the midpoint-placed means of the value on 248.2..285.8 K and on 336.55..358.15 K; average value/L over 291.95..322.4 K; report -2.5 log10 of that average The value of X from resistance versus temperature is 0.270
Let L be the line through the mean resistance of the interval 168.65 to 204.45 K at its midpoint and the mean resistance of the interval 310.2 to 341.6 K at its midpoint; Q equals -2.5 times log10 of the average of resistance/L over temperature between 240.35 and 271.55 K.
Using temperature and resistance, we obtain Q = -0.151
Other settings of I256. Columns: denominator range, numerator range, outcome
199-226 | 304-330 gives 0.68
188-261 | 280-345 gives 0.82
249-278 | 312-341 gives 0.73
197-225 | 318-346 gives 0.79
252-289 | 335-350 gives 0.93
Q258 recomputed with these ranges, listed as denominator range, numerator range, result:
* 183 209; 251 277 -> 0.99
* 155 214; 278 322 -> 0.82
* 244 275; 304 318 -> 0.68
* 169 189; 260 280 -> 0.98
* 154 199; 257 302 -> 0.96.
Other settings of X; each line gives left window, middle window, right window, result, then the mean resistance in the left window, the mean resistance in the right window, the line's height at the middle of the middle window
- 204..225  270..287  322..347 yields -0.09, 2.55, 2.1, 2.31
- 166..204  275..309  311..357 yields -0.06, 2.55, 2.04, 2.18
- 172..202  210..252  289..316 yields -0.07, 2.56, 2.06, 2.37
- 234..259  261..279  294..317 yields -0.09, 2.53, 1.95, 2.3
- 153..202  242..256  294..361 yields -0.09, 2.55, 2.08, 2.32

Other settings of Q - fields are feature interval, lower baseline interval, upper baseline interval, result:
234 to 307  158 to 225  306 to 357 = -0.09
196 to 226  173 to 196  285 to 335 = -0.03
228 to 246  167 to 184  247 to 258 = 0.00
